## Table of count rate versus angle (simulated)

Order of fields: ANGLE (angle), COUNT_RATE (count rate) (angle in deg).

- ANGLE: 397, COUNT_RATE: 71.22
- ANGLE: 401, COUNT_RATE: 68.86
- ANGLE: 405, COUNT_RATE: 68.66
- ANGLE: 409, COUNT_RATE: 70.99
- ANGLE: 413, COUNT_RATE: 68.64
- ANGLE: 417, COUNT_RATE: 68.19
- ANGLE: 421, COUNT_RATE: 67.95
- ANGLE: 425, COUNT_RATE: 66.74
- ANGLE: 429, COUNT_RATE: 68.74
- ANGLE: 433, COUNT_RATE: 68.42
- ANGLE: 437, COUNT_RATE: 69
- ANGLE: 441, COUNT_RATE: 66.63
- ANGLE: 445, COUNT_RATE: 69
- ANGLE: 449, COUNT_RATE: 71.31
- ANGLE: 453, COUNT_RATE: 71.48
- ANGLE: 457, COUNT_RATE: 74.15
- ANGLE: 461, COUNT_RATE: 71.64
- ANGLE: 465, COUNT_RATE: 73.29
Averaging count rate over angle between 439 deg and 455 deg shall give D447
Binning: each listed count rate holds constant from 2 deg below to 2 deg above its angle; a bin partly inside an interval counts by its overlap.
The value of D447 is 69.6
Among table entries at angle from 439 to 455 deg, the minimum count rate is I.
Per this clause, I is 66.63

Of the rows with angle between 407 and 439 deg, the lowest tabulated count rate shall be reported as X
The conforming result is 66.74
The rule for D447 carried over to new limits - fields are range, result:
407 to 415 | 69.8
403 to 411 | 69.8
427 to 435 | 68.6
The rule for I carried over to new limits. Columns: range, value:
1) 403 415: 68.64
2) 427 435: 68.42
